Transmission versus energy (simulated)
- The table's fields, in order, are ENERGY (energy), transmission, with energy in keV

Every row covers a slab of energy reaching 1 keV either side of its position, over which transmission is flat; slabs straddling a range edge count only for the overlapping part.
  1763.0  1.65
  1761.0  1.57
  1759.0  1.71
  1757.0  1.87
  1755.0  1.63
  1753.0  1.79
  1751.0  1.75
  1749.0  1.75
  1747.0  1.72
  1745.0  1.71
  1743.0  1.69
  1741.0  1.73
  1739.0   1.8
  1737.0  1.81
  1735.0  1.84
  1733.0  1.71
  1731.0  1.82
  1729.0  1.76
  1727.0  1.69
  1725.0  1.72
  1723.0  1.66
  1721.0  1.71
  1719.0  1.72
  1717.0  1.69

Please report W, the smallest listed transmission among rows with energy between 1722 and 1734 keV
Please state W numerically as 1.66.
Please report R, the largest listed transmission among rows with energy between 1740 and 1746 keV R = 1.73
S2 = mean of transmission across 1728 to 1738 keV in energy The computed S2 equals 1.79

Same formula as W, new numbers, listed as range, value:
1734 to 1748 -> 1.69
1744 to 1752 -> 1.71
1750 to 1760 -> 1.63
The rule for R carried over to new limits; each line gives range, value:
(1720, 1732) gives 1.82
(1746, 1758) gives 1.87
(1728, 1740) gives 1.84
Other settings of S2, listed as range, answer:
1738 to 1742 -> 1.77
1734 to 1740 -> 1.82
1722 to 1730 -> 1.71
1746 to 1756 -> 1.73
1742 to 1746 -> 1.7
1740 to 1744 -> 1.71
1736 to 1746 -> 1.75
